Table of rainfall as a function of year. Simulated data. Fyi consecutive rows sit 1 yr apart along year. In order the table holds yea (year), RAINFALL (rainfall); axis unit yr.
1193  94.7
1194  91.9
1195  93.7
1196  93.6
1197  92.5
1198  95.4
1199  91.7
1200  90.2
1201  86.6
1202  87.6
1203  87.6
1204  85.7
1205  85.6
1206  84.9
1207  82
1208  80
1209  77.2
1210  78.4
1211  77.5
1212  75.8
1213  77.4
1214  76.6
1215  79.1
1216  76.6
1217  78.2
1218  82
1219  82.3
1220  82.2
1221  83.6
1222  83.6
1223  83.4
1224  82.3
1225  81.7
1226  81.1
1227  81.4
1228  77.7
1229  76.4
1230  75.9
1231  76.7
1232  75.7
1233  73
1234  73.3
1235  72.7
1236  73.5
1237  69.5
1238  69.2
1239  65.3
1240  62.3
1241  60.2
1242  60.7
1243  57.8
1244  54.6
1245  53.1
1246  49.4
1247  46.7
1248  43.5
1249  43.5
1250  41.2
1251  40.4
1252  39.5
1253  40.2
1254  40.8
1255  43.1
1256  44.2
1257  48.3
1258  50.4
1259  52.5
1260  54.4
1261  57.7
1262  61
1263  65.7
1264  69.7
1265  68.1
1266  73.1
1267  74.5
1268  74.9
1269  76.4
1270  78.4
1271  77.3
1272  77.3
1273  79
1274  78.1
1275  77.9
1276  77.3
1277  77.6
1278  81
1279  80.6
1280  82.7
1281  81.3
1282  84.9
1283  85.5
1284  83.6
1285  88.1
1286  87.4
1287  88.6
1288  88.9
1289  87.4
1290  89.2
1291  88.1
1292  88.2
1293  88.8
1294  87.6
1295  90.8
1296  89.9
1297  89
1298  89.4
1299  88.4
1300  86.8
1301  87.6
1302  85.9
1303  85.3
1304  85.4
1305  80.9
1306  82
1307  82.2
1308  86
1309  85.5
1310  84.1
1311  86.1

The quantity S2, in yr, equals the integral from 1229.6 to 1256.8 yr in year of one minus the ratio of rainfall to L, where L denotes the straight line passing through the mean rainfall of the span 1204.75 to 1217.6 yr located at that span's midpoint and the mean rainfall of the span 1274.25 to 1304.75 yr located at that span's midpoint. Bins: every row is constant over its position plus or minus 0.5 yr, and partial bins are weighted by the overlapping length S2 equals 8.2 yr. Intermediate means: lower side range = 79.1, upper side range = 85.7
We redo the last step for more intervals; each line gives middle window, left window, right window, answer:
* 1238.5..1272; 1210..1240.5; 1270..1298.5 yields 9.90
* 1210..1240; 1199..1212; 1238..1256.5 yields -4.34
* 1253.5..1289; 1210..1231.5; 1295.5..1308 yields 5.01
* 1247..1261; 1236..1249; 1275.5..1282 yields 4.25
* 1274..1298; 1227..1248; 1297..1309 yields -1.43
